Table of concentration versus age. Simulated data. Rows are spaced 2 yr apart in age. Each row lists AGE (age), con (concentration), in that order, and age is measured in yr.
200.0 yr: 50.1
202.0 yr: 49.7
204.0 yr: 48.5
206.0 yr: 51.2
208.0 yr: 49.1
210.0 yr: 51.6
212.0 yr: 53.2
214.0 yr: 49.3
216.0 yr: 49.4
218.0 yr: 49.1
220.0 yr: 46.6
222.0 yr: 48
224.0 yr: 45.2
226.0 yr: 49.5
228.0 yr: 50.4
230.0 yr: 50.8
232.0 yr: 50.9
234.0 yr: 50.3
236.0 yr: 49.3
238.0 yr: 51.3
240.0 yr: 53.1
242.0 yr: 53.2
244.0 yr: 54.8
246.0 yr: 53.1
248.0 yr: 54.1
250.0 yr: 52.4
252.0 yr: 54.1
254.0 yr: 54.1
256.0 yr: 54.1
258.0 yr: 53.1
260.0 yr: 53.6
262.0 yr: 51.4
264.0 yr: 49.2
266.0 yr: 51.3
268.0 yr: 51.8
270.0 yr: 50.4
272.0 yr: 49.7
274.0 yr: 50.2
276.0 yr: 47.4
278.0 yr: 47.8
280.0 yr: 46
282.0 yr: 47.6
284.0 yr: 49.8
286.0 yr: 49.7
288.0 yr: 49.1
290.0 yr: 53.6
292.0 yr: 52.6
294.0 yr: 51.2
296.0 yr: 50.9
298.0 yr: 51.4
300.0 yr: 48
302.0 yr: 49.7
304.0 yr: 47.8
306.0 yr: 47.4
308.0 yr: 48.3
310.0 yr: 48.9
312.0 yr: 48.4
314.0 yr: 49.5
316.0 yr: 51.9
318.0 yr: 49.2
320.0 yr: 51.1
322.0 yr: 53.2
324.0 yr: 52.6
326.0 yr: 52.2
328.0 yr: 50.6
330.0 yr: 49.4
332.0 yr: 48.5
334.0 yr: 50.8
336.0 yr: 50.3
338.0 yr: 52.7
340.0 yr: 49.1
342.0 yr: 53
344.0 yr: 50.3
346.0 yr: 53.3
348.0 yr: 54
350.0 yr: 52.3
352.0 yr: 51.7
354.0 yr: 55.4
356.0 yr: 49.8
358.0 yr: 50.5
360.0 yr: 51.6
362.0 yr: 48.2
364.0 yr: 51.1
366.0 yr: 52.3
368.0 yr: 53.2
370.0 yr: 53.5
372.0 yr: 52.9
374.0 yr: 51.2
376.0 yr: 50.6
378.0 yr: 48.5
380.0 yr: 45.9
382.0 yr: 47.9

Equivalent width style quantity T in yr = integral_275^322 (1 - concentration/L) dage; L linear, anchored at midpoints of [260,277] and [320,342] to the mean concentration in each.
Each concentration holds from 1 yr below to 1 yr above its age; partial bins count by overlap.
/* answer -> 1.08 yr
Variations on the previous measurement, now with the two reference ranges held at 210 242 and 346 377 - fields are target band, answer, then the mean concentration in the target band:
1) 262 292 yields 0.6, 49.7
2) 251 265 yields -0.7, 52.8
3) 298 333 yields 1.0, 49.9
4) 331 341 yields 0.2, 50.3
